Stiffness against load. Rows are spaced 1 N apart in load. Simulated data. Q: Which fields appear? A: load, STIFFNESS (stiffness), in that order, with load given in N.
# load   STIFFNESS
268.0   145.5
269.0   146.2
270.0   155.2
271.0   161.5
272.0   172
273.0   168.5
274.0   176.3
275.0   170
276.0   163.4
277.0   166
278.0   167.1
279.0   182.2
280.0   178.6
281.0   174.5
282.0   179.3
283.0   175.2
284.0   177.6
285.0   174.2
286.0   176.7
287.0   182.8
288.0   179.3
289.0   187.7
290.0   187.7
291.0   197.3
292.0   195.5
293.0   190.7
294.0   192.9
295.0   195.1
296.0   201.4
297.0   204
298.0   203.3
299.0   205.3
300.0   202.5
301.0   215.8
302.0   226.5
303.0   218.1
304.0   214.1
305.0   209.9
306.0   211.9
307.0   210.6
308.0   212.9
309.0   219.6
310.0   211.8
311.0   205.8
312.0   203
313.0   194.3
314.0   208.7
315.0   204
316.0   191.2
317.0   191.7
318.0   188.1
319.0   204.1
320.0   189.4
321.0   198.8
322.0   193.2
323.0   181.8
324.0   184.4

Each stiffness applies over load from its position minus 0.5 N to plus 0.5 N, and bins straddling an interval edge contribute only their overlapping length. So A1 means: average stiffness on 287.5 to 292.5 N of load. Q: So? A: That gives 190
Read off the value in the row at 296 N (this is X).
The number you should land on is 201.4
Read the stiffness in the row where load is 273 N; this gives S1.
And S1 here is 168.5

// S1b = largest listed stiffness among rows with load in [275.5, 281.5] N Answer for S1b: 182.2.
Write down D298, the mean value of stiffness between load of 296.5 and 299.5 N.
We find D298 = 204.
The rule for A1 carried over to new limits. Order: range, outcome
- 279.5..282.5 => 177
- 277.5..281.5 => 176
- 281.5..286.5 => 177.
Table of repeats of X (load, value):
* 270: 155.2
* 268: 145.5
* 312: 203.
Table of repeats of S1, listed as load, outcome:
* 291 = 197.3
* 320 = 189.4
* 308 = 212.9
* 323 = 181.8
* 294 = 192.9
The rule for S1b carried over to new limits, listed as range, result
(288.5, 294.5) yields 197.3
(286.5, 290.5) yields 187.7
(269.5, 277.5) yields 176.3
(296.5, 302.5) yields 226.5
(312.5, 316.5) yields 208.7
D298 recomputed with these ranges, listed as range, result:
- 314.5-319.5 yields 196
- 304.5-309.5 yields 213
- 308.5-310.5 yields 216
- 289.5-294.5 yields 193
